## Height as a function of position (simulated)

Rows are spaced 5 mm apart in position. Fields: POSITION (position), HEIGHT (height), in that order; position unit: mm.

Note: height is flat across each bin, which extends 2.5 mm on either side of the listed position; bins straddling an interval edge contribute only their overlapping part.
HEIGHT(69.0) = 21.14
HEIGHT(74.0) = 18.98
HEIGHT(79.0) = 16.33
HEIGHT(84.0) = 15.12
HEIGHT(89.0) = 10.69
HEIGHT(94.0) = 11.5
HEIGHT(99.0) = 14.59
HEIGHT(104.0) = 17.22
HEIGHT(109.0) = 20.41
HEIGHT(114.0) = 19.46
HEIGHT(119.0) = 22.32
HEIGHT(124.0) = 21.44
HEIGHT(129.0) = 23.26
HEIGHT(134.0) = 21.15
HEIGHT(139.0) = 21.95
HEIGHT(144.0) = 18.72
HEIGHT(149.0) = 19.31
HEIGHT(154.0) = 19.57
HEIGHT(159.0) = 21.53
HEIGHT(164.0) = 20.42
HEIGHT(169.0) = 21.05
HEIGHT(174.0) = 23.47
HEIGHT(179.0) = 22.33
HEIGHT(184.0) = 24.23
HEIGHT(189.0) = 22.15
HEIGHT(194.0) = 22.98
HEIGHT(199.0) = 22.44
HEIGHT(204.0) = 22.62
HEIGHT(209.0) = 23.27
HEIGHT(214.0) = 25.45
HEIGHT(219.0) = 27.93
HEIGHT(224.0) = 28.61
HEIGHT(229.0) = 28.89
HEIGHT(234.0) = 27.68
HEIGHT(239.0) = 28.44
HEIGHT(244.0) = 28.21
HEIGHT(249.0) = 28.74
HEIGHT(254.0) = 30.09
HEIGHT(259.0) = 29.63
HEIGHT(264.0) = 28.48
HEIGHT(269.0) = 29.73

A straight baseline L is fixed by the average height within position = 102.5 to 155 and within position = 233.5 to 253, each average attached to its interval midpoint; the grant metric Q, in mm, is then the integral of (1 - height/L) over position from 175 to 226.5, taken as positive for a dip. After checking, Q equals 2.7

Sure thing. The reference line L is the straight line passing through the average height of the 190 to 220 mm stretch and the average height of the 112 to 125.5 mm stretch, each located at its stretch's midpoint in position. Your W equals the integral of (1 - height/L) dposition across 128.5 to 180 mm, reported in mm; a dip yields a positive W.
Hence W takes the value 2.7 mm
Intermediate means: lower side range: 21.1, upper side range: 23.8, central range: 21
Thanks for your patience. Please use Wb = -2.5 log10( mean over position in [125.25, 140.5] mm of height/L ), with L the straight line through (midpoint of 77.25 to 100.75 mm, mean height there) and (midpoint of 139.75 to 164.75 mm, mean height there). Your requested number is -0.22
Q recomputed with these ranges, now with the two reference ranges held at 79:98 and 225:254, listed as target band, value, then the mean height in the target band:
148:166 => -0.1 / 20.3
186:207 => 1.3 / 22.6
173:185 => -0.5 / 23.2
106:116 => -2.9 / 19.8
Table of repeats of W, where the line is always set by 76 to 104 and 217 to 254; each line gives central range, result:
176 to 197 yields 0.6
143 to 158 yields 0.4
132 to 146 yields -1.3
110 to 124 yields -3.5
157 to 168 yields 0.1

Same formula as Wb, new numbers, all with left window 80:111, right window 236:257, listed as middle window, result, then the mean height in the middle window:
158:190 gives 0.00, 22.2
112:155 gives -0.14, 20.9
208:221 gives 0.01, 25.7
